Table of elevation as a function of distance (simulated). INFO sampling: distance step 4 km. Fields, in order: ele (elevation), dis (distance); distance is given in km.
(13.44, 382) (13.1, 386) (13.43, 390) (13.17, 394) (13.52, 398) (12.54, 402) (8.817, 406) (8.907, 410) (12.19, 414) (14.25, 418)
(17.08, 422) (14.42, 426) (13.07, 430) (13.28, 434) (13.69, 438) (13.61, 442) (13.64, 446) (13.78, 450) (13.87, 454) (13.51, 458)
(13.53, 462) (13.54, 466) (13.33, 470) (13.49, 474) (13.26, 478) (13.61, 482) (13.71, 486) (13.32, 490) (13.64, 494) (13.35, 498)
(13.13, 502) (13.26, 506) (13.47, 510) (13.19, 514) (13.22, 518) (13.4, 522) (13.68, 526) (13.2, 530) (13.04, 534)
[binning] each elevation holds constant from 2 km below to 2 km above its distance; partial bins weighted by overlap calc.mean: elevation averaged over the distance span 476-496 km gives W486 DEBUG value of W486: 13.5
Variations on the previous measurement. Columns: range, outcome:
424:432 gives 13.7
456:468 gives 13.5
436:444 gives 13.6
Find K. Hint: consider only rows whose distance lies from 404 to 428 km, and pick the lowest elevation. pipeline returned 8.817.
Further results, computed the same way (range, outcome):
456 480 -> 13.26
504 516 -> 13.19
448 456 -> 13.78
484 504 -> 13.13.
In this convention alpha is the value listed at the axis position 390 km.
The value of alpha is 13.43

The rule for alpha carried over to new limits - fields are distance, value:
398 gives 13.52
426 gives 14.42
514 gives 13.19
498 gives 13.35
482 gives 13.61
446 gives 13.64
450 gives 13.78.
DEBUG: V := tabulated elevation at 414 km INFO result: 12.19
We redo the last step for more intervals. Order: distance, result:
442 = 13.61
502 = 13.13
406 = 8.817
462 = 13.53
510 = 13.47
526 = 13.68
